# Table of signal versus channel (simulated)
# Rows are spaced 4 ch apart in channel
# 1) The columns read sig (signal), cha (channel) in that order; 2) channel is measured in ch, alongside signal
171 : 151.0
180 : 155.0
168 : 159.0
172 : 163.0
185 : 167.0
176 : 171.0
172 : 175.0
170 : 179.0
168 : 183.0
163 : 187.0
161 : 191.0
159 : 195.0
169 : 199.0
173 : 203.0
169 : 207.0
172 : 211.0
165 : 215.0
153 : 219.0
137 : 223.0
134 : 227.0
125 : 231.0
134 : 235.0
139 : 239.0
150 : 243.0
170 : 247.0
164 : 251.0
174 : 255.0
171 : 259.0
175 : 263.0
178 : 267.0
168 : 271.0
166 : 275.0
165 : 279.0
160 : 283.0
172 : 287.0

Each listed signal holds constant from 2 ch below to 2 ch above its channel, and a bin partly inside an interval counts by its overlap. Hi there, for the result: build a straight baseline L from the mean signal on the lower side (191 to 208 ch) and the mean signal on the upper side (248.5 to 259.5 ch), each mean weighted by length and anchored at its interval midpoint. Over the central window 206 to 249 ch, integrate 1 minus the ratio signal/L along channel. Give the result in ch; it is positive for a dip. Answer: 4.8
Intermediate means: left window 167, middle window 149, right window 170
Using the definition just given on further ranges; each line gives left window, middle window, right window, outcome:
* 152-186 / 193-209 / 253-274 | 0.53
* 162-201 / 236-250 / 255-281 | 1.48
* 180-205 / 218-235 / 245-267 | 3.31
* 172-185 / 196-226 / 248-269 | 1.70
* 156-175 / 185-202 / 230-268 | 0.59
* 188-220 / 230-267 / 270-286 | 1.65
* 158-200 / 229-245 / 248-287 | 3.05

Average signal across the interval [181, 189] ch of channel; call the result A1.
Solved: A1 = 166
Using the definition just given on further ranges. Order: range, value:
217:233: 137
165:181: 176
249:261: 170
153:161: 174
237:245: 144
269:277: 167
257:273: 173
